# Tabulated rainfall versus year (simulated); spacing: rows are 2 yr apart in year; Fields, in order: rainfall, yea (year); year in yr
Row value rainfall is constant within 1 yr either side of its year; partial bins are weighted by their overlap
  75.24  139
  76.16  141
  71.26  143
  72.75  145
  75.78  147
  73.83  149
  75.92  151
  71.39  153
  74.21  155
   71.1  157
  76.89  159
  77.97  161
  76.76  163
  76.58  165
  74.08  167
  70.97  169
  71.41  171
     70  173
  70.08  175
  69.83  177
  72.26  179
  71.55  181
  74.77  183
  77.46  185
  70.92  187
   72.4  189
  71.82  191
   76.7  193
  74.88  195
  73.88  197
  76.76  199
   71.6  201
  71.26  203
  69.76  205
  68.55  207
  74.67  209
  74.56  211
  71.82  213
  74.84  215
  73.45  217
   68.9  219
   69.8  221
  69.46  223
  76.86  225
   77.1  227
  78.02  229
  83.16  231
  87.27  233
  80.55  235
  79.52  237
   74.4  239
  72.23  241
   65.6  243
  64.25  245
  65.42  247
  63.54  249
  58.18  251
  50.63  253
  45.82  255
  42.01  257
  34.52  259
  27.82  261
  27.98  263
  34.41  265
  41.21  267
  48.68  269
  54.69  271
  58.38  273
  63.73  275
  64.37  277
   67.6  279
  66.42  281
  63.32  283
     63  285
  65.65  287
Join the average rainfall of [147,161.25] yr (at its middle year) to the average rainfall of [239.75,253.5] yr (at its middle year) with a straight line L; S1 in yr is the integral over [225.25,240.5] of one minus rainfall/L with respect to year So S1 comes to -3.4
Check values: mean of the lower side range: 74.4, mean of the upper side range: 63.5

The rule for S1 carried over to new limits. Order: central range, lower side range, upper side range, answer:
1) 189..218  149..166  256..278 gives -4.97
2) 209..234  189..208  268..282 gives -2.31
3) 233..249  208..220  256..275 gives -4.24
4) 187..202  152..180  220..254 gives -0.27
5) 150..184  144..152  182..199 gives 0.53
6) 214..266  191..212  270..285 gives 3.79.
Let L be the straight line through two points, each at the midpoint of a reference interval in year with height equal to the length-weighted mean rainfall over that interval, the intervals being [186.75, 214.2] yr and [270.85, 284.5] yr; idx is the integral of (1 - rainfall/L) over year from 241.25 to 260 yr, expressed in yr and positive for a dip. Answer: 3.2 yr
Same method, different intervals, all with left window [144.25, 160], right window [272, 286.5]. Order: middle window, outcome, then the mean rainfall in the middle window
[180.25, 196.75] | -0.6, 73.8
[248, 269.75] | 7.5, 43.1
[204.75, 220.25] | -0.7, 72.1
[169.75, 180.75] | 0.2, 70.8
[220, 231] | -1.1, 75.1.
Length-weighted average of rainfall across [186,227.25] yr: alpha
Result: 72.8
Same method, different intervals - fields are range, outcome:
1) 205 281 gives 63.2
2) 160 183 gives 72.9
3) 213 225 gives 71.8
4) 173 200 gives 73.2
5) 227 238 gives 81.3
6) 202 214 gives 71.8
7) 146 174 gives 74.1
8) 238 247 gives 68.7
